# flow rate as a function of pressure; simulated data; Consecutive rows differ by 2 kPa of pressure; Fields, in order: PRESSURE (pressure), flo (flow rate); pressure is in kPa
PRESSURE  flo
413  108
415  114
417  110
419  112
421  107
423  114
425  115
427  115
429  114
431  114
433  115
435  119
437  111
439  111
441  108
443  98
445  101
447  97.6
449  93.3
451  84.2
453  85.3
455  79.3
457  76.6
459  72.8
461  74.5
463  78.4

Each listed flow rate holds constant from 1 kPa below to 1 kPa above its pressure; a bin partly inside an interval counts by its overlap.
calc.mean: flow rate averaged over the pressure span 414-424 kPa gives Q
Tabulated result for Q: 111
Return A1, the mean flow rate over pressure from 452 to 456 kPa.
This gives 82.3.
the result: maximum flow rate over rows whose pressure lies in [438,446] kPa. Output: 111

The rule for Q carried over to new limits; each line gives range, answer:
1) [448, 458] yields 83.7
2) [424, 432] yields 114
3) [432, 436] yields 117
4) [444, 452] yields 94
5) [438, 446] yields 104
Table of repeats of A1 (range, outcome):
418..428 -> 113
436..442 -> 110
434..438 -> 115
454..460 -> 76.2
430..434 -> 114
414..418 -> 112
